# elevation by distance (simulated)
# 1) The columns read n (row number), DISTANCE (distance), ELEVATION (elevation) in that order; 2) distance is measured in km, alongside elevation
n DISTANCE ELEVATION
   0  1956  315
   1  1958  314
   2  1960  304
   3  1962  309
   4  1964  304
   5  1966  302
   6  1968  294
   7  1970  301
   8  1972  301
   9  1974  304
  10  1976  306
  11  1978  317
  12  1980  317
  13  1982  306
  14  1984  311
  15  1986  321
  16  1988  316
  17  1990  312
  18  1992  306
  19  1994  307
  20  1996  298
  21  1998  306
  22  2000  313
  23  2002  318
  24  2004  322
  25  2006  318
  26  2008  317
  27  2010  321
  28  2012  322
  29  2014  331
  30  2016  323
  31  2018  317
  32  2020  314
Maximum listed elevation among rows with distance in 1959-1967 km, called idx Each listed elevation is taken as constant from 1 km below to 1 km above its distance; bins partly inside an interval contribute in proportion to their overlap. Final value 309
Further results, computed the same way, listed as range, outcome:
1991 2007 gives 322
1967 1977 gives 306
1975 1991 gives 321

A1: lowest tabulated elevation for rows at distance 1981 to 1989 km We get 306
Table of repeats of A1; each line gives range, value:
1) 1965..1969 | 294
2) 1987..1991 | 312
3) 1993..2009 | 298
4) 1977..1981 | 317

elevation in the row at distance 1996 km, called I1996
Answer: 298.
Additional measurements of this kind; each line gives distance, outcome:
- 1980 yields 317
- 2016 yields 323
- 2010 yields 321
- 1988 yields 316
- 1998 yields 306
